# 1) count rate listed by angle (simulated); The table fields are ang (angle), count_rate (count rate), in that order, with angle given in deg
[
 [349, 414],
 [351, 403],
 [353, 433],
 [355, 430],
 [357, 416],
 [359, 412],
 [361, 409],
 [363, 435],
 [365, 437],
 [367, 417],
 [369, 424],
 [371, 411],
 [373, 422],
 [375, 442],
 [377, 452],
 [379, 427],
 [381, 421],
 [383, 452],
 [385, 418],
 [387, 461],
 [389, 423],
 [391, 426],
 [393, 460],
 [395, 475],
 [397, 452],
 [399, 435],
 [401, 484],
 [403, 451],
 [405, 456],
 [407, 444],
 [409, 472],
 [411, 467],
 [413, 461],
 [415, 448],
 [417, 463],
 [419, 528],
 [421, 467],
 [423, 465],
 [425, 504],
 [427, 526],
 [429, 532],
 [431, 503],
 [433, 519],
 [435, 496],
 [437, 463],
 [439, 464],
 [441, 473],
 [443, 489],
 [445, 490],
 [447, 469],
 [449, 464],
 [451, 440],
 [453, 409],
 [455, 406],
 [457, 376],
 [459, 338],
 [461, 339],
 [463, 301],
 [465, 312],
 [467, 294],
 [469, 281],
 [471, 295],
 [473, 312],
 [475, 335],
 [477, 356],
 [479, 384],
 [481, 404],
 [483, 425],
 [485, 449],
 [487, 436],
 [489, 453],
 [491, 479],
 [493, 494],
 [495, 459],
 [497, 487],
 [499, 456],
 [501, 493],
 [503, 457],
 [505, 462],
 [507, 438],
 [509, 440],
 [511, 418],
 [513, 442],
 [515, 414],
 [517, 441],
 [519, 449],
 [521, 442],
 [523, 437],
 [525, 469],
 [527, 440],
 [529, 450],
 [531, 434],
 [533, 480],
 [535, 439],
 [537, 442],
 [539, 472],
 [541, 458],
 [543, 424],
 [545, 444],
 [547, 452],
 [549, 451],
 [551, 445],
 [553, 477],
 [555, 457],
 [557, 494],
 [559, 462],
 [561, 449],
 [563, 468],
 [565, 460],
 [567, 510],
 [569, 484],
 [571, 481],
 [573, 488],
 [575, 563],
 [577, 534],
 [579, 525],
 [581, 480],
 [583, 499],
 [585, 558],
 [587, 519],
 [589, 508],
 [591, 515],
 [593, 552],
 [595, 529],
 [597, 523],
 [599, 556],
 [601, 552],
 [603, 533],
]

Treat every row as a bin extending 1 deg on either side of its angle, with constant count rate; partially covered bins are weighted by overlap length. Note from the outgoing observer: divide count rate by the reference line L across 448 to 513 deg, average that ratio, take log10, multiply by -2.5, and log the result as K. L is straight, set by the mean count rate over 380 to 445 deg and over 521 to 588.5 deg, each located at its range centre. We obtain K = 0.17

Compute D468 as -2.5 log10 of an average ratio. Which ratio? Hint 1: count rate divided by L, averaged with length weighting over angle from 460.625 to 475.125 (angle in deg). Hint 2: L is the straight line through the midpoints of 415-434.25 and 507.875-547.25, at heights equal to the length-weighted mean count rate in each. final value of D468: 0.48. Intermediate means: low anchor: 498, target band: 306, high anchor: 444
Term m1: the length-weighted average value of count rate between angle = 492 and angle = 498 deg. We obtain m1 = 480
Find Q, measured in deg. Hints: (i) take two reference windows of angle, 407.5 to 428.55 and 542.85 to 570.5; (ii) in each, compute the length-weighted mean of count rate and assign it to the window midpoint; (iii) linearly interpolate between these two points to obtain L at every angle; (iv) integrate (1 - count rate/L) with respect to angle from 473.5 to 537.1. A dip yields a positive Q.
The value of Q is 4.12 deg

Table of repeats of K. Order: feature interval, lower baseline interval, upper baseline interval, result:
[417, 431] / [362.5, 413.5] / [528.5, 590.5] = -0.11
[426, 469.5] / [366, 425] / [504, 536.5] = 0.05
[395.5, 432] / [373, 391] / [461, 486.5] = -0.18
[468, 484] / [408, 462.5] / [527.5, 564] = 0.30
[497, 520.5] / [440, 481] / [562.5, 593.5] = -0.04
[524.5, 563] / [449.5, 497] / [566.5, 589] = 0.04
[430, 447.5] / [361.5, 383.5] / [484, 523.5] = -0.10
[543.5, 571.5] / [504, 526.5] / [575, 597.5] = 0.06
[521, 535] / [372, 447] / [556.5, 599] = 0.10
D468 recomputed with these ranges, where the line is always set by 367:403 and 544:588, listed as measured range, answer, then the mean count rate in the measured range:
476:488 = 0.139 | 409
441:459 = 0.043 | 439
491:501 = -0.018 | 476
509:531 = 0.082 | 440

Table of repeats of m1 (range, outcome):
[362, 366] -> 436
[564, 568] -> 485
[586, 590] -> 514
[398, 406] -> 456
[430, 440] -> 489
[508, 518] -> 431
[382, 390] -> 438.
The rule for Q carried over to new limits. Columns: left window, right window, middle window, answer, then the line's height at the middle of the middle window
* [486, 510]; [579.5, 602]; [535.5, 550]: 1.3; 494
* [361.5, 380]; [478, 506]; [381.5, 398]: -0.5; 433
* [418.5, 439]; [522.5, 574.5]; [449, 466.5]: 4.3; 489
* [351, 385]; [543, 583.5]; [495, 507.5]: -0.1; 463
